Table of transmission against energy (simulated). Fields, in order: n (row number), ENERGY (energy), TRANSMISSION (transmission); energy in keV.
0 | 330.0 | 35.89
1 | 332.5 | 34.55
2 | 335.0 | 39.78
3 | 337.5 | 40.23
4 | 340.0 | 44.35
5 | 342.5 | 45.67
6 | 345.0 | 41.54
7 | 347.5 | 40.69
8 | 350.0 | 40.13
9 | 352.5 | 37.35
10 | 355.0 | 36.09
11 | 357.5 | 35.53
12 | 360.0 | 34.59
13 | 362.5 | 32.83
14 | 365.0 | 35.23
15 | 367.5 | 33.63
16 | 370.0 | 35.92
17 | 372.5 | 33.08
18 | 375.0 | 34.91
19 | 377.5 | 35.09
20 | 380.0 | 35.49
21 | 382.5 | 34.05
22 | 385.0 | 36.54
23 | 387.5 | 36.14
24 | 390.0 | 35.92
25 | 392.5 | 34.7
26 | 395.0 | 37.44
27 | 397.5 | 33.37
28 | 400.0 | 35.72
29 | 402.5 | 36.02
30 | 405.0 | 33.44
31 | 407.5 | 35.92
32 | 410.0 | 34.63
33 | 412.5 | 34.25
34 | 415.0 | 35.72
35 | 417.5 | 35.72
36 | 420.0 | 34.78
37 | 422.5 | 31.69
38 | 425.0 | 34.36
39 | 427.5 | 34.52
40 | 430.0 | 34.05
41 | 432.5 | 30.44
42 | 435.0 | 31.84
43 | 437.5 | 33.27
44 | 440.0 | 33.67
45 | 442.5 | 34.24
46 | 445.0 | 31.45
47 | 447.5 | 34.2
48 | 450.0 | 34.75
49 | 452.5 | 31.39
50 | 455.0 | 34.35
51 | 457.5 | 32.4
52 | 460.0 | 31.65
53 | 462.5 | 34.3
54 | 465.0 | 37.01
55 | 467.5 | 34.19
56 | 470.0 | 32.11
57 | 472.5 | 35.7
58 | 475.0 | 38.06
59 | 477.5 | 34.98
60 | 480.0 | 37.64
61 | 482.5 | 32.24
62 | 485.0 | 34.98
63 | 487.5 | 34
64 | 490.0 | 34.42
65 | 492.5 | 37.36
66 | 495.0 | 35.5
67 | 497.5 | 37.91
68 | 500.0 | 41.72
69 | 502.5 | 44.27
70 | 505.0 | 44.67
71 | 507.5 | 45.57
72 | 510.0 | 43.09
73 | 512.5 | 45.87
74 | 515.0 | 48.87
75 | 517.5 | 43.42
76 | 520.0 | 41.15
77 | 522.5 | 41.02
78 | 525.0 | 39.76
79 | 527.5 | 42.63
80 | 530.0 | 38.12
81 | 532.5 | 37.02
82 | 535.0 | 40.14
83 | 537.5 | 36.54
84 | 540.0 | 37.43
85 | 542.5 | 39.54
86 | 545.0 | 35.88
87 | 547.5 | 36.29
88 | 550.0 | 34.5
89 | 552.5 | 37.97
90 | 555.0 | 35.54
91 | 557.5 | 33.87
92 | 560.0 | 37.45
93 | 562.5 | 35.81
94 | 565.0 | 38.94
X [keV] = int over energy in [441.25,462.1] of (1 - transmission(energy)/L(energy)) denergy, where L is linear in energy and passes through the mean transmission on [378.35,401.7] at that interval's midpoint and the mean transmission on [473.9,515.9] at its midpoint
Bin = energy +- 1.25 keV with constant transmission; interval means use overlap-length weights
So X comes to 2.6 keV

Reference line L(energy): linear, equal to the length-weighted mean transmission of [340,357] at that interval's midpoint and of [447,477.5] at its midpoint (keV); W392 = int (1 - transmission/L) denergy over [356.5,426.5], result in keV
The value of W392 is 5.7 keV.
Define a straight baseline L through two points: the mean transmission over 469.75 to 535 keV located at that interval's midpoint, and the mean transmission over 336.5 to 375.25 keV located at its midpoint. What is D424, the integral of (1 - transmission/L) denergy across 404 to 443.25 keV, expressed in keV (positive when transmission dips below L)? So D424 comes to 4.7 keV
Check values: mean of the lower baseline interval 37.7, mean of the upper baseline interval 39.4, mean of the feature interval 33.9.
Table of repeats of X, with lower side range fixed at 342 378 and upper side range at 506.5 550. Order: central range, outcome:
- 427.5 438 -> 1.6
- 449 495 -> 5.5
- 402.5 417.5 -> 1.1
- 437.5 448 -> 1.4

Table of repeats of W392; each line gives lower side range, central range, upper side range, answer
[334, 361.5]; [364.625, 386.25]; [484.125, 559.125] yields 2.55 keV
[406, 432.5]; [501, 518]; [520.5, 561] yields -3.78 keV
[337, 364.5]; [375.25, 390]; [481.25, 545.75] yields 1.35 keV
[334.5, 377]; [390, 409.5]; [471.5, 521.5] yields 1.53 keV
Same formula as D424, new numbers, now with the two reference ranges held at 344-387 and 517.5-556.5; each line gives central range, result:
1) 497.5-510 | -1.79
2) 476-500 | 1.21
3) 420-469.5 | 4.98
